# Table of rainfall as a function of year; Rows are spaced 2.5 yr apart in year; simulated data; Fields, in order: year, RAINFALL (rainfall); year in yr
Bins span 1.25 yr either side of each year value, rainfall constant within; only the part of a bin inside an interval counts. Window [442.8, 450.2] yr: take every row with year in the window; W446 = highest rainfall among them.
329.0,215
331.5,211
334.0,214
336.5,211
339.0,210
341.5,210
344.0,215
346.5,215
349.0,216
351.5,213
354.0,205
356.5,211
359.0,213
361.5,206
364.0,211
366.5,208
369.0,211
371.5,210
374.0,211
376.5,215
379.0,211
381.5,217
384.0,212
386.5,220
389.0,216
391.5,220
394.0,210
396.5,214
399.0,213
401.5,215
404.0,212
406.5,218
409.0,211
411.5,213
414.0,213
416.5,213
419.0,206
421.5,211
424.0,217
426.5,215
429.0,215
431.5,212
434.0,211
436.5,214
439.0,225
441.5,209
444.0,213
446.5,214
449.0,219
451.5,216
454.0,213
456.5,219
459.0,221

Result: 219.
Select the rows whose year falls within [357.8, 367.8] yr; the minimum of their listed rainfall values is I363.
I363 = 206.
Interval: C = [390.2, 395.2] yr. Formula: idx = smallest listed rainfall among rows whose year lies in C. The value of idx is 210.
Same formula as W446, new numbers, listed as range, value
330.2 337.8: 214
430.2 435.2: 212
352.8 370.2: 213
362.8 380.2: 215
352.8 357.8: 211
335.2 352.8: 216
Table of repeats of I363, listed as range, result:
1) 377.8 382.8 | 211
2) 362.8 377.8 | 208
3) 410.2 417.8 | 213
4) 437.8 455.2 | 209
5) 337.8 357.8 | 205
